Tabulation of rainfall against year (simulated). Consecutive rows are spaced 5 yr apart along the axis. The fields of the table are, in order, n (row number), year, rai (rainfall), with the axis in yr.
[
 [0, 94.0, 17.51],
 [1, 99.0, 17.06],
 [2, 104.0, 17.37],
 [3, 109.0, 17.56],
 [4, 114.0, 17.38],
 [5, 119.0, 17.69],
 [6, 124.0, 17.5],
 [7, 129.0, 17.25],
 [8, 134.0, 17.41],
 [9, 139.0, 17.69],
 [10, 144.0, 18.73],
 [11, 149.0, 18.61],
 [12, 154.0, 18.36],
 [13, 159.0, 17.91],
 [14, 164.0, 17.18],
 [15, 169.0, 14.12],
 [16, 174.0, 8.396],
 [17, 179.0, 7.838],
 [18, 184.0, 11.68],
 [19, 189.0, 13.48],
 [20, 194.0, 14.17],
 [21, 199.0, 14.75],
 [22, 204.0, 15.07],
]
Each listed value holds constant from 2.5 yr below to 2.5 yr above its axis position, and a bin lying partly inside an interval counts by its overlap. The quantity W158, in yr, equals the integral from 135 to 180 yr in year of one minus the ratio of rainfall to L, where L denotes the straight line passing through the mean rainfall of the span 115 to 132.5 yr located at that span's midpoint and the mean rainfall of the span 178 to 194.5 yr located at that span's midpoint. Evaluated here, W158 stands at -3.6 yr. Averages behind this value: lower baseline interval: 17.5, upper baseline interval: 11.9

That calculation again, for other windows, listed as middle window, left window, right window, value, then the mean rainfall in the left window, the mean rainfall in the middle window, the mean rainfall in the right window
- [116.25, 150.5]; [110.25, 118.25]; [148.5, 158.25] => 0.2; 17.5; 17.8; 18.4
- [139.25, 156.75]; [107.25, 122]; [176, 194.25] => -4.6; 17.5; 18.4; 11.4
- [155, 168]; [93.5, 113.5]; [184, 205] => -1.7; 17.4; 17.2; 14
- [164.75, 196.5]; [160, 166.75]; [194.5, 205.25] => 8.1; 17.2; 11.9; 14.8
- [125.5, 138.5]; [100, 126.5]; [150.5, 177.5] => -0.6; 17.5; 17.4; 15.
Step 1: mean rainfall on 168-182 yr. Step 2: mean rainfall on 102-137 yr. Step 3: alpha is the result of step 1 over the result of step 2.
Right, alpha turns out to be 0.6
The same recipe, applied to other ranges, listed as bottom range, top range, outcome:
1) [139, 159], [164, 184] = 0.61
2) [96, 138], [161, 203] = 0.74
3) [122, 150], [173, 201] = 0.66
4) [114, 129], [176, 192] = 0.63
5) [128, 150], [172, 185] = 0.51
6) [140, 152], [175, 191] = 0.58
